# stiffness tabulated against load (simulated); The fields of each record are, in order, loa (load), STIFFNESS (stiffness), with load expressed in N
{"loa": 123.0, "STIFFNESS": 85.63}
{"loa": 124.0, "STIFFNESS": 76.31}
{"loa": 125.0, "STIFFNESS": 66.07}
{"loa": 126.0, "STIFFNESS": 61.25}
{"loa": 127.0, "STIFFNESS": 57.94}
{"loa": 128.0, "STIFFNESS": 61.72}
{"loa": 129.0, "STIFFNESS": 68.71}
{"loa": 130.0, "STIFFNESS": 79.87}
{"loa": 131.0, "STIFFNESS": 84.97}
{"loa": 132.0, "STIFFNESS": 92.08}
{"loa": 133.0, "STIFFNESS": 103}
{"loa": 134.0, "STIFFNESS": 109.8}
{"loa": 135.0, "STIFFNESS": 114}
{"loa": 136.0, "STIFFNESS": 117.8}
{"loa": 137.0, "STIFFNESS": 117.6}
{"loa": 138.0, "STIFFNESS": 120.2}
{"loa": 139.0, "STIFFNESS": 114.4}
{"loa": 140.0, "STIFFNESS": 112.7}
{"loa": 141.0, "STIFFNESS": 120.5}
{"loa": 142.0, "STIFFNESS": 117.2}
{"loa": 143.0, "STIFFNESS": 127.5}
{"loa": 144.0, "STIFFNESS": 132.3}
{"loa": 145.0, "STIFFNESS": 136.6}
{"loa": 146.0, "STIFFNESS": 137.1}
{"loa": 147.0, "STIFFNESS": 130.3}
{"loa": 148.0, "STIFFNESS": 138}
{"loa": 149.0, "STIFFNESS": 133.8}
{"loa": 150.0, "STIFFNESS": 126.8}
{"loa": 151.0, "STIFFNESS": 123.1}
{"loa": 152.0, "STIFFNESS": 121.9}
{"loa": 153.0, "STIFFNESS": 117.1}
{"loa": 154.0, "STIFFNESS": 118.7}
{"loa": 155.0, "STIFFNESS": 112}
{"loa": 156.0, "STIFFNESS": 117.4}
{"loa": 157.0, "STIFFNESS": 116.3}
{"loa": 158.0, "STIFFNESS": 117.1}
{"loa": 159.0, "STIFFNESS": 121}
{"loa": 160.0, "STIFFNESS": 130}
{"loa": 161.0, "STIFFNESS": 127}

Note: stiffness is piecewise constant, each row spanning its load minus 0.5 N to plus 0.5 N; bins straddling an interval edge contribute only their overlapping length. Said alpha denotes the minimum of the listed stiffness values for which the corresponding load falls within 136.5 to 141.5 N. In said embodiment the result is 112.7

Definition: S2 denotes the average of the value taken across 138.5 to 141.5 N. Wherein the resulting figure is 116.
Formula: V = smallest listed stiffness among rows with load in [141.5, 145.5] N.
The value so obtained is 117.2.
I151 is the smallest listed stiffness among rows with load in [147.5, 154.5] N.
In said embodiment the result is 117.1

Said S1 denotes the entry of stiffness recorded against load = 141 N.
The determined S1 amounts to 120.5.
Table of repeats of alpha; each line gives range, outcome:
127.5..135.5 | 61.72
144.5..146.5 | 136.6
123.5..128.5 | 57.94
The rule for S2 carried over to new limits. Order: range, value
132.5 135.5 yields 109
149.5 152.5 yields 124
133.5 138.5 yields 116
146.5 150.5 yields 132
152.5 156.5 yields 116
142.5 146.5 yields 133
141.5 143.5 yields 122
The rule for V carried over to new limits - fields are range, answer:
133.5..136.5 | 109.8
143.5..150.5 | 126.8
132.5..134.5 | 103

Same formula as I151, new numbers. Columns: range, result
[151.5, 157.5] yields 112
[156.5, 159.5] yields 116.3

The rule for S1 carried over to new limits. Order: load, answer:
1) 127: 57.94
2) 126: 61.25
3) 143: 127.5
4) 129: 68.71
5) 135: 114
